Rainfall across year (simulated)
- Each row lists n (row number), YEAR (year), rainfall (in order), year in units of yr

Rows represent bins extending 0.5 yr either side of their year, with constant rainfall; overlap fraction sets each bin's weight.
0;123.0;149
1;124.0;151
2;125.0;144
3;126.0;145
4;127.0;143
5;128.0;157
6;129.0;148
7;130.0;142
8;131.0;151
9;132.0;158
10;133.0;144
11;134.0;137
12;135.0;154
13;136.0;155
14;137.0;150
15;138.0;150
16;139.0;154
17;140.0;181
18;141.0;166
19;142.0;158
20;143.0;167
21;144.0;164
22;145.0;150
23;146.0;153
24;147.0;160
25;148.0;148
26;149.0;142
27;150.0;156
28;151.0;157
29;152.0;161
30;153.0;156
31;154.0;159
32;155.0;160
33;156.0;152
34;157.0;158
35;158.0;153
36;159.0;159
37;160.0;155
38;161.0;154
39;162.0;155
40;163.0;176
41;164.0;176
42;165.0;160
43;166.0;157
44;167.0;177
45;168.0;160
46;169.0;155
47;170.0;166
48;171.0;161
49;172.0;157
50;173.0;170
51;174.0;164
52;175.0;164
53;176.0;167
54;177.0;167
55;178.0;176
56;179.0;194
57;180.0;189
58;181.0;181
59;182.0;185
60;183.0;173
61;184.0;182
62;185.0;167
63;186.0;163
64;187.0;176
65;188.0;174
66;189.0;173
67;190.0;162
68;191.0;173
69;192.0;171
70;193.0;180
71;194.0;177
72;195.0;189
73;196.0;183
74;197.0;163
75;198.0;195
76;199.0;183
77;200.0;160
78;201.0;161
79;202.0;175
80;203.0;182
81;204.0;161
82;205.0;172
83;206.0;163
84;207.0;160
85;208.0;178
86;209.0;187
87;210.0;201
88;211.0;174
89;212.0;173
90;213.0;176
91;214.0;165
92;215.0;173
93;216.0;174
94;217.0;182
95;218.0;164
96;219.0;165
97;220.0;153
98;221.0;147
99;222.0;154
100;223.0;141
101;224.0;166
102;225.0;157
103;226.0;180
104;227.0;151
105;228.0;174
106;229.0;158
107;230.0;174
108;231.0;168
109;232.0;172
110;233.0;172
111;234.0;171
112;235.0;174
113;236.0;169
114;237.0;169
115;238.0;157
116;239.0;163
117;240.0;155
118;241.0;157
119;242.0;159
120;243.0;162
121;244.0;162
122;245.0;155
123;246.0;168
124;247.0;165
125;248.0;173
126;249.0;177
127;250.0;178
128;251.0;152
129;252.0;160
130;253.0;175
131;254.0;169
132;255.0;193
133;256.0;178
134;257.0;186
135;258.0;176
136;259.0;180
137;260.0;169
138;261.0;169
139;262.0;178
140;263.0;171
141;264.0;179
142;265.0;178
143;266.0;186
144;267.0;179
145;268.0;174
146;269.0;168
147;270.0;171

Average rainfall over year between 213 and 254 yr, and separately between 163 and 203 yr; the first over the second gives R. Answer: 0.96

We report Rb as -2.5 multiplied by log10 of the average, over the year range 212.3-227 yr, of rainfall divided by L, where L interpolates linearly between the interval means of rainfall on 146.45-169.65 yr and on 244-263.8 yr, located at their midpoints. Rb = 0.02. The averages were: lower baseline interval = 159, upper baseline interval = 172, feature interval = 164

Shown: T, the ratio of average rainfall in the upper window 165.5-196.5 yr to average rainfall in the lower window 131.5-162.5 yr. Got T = 1.11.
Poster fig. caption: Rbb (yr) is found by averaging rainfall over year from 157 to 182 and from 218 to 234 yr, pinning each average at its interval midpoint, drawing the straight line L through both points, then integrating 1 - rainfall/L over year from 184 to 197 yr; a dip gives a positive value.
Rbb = -0.70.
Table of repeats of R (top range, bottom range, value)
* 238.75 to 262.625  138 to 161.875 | 1.08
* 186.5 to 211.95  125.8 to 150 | 1.14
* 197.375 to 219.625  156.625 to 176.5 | 1.07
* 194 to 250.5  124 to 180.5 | 1.06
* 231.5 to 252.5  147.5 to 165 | 1.05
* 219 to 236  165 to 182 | 0.97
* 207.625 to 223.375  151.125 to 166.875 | 1.06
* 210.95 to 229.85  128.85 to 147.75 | 1.06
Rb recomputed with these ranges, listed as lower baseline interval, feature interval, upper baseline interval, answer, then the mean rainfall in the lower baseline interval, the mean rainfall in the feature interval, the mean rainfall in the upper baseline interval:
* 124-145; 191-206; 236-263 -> -0.08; 153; 175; 169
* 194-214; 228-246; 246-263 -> 0.06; 175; 165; 173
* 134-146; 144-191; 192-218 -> 0.01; 158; 164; 175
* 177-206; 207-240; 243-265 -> 0.04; 175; 168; 172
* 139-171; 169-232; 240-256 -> -0.05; 160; 171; 167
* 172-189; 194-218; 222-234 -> -0.04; 174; 175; 165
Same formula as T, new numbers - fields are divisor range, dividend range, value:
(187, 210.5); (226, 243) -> 0.95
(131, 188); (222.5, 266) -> 1.04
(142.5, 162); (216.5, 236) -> 1.05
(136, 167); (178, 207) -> 1.10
